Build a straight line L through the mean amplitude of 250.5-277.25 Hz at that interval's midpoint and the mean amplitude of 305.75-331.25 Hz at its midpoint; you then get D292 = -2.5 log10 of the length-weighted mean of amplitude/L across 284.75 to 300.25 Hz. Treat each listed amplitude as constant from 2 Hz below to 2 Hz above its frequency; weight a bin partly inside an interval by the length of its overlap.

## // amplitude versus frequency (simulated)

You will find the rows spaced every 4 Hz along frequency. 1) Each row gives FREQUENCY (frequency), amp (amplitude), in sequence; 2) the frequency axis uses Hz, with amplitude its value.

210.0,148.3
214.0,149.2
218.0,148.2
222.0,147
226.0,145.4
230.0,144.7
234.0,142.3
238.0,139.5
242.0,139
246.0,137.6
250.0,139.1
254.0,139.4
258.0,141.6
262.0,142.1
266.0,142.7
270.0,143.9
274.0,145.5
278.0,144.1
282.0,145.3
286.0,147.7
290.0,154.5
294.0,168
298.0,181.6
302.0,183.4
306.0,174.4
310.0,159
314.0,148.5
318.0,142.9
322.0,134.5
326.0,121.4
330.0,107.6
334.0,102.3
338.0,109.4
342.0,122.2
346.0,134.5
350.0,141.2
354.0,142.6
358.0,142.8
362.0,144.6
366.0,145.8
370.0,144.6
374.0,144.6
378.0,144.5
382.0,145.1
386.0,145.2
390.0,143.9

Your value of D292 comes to -0.16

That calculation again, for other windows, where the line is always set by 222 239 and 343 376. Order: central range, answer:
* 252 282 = 0.00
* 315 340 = 0.18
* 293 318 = -0.17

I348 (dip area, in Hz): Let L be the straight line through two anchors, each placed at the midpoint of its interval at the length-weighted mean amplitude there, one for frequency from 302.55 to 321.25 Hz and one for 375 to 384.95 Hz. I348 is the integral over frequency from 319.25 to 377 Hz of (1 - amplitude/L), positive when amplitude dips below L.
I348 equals 7.1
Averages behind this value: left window 157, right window 145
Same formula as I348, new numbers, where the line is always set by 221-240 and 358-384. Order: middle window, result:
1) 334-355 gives 2.6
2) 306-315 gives -0.9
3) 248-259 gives 0.3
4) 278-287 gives -0.1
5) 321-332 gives 1.9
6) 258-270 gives 0.1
